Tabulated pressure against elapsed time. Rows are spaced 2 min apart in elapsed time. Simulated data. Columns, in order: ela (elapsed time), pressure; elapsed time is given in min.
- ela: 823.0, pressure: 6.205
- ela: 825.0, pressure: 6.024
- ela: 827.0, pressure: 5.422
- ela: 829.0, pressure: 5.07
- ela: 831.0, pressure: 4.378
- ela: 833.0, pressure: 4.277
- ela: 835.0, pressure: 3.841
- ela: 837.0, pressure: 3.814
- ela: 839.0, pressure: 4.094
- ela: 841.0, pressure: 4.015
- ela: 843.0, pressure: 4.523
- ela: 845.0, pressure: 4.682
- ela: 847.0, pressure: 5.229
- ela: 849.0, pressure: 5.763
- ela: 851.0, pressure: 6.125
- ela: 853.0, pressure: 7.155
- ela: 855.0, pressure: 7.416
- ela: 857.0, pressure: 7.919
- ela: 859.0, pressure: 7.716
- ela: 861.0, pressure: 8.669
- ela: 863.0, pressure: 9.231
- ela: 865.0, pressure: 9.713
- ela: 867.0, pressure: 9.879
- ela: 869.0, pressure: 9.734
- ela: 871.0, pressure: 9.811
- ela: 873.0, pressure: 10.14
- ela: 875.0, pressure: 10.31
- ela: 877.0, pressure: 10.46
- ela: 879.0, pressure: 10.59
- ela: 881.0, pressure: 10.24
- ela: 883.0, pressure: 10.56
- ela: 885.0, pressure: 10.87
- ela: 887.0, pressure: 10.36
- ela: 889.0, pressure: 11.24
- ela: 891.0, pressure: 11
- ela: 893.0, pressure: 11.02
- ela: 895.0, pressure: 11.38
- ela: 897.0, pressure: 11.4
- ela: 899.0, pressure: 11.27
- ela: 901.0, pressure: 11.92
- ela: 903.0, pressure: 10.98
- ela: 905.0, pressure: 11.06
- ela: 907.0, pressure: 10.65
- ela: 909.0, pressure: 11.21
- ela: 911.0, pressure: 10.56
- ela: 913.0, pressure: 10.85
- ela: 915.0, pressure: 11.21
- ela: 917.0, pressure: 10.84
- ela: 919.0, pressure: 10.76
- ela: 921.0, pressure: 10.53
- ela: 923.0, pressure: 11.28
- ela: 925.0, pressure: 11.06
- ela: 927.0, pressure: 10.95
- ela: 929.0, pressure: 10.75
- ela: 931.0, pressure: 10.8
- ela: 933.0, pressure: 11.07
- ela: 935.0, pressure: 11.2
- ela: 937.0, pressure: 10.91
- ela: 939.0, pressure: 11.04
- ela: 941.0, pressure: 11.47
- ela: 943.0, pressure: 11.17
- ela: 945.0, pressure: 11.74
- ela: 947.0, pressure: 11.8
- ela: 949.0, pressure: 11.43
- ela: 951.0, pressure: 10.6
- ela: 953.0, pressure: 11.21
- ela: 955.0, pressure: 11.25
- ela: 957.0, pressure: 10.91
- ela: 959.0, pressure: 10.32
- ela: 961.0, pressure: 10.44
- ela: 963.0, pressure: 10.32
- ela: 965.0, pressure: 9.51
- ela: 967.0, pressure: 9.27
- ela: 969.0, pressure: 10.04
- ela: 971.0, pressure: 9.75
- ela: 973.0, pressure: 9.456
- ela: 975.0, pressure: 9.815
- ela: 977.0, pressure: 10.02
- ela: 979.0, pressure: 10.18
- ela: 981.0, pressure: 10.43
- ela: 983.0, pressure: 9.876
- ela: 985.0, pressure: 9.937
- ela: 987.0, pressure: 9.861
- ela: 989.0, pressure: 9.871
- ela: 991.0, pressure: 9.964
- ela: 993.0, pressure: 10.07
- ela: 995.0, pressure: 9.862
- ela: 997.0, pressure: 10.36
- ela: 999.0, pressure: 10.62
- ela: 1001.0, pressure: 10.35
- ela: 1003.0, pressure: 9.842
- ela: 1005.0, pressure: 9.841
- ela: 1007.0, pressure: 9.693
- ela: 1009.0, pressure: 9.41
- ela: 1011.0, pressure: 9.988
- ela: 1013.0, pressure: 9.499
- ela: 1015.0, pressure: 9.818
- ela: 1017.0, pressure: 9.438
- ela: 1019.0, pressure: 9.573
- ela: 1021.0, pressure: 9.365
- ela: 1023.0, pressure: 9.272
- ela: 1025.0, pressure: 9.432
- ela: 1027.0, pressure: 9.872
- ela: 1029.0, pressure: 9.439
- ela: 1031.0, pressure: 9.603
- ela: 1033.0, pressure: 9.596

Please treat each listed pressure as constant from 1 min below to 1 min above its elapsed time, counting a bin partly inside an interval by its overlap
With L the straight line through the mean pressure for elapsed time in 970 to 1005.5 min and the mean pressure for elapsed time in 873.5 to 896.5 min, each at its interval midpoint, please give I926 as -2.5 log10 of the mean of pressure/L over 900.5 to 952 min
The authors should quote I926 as -0.063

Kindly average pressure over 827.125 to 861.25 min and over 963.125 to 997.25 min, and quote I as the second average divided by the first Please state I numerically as 1.80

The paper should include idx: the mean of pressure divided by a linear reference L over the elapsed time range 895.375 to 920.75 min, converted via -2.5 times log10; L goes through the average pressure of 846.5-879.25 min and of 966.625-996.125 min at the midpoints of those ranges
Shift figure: -0.21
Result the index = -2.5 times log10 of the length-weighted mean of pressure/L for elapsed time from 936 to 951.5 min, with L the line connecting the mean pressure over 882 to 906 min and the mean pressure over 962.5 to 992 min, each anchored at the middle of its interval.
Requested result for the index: -0.09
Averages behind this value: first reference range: 11.1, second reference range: 9.88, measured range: 11.3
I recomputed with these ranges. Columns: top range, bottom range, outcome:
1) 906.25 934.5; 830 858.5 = 2.07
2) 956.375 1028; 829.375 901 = 1.20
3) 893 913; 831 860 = 2.05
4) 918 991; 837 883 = 1.35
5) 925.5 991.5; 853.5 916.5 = 1.02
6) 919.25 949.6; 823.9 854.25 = 2.23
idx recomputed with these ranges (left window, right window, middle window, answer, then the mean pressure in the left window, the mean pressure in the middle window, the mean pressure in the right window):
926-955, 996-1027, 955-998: 0.04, 11.2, 10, 9.77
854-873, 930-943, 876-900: -0.13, 8.96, 10.9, 11.1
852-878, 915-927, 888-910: -0.10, 9.09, 11.2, 10.9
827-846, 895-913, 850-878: -0.24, 4.36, 8.88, 11.1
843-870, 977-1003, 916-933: -0.23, 7.52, 10.9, 10.1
